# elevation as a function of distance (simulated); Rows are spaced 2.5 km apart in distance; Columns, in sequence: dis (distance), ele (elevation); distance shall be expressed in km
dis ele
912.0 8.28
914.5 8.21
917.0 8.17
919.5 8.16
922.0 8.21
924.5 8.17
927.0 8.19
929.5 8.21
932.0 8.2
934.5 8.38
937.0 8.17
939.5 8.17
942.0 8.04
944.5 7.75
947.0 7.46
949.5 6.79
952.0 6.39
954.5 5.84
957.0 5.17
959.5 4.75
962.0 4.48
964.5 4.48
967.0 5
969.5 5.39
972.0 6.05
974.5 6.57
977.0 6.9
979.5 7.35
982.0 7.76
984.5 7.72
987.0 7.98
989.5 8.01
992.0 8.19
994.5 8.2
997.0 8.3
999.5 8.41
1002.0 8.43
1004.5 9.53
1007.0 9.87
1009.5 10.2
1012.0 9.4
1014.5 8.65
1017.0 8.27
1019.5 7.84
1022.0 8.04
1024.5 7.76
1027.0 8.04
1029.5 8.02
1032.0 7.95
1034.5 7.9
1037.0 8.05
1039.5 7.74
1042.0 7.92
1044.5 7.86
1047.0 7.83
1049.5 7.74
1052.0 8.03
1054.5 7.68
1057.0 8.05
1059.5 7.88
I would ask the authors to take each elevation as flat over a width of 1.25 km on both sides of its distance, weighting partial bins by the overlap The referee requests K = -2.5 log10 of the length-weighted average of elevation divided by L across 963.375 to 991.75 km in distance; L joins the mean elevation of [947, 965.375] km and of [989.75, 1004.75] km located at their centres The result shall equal 0.06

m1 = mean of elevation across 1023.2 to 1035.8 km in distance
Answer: 7.93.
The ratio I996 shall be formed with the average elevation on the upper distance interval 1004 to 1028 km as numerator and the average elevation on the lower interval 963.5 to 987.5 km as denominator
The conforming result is 1.3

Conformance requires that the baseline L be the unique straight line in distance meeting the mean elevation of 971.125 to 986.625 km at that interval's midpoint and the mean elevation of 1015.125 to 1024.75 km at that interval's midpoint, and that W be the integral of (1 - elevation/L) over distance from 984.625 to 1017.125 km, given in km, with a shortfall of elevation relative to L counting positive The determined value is -4.6 km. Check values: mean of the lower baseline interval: 7.13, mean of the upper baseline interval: 8.04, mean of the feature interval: 8.71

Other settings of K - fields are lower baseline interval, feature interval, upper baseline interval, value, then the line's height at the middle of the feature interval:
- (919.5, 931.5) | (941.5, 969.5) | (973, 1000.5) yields 0.32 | 7.97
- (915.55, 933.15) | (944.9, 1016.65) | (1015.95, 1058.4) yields 0.11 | 8.06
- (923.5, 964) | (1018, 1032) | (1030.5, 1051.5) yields -0.03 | 7.75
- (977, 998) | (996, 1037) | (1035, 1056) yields -0.09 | 7.87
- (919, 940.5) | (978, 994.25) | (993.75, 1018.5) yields 0.12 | 8.74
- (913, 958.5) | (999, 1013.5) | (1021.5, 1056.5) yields -0.19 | 7.81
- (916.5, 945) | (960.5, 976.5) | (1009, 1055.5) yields 0.45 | 8.15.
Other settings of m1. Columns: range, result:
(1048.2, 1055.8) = 7.82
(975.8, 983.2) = 7.34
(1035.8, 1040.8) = 7.89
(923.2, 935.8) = 8.23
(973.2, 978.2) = 6.73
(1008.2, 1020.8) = 8.87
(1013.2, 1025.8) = 8.12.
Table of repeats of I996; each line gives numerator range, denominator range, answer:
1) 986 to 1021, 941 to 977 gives 1.44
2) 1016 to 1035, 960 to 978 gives 1.45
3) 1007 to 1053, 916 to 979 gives 1.19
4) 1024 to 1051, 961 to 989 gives 1.23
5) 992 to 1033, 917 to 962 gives 1.16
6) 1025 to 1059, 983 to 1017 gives 0.91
